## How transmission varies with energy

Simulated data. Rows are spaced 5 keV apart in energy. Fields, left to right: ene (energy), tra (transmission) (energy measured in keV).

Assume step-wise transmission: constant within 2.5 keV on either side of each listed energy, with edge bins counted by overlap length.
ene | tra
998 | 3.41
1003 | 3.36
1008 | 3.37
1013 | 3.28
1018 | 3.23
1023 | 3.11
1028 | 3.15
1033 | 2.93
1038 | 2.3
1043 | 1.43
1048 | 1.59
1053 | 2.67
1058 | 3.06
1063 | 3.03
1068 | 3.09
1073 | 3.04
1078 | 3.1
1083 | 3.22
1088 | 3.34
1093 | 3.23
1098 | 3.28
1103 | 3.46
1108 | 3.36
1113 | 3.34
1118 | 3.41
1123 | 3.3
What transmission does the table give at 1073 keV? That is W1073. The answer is 3.04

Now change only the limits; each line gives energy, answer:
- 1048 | 1.59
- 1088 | 3.34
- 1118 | 3.41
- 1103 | 3.46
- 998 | 3.41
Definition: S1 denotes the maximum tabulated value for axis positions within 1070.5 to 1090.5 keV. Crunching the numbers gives 3.34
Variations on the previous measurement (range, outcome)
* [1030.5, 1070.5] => 3.09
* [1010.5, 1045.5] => 3.28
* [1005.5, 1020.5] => 3.37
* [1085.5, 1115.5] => 3.46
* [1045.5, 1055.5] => 2.67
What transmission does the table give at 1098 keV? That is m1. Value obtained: 3.28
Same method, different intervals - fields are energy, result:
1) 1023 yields 3.11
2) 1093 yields 3.23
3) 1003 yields 3.36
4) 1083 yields 3.22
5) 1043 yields 1.43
